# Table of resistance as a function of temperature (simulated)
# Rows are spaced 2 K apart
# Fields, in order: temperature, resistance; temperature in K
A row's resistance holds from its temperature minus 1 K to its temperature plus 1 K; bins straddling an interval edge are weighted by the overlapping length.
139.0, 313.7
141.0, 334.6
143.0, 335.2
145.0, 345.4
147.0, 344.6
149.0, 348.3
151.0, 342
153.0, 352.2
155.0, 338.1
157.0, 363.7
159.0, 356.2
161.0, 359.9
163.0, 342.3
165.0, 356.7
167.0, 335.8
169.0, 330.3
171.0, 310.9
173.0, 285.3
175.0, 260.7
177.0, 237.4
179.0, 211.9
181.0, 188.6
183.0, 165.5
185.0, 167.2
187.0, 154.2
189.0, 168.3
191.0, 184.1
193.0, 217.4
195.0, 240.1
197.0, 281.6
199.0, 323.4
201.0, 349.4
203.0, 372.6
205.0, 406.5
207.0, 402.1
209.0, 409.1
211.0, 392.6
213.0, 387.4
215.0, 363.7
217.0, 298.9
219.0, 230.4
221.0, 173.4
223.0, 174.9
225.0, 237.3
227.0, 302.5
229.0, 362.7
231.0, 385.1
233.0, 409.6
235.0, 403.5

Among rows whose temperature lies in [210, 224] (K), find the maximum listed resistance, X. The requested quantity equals 392.6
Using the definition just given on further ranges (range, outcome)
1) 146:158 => 363.7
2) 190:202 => 349.4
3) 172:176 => 285.3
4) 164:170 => 356.7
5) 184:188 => 167.2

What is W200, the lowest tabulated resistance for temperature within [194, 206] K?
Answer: 240.1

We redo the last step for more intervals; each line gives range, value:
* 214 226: 173.4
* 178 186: 165.5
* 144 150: 344.6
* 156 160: 356.2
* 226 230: 302.5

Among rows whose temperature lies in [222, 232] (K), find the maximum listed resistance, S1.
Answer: 385.1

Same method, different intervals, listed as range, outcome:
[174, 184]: 260.7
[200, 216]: 409.1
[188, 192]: 184.1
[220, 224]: 174.9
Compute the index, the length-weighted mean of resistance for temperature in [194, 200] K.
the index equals 282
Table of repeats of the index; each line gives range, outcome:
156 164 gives 356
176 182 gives 213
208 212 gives 401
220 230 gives 250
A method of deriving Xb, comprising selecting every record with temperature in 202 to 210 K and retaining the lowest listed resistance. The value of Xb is 372.6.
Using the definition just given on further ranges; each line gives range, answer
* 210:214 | 387.4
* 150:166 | 338.1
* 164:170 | 330.3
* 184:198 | 154.2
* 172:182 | 188.6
